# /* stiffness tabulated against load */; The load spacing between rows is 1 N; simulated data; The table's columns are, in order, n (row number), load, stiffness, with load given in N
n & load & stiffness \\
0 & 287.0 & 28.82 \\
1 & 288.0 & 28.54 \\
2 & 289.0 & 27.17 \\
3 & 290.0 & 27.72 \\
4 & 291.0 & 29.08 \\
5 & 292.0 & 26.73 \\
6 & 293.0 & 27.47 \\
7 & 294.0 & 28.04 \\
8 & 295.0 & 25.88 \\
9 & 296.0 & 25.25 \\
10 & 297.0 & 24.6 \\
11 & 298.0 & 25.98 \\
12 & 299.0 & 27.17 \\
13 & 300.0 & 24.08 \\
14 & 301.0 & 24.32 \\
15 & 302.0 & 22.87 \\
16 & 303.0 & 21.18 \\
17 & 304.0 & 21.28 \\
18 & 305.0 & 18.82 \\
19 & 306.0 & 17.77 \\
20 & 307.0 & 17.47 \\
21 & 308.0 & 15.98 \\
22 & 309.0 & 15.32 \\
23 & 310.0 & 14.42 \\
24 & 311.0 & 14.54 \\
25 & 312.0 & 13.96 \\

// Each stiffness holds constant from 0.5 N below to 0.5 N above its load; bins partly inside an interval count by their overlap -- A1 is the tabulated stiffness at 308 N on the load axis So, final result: 15.98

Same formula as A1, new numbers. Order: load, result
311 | 14.54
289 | 27.17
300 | 24.08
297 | 24.6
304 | 21.28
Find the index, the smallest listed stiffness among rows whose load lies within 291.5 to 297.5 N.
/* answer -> 24.6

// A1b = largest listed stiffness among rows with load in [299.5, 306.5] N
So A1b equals 24.32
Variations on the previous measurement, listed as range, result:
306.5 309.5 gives 17.47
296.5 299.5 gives 27.17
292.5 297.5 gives 28.04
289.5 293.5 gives 29.08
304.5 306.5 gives 18.82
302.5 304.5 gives 21.28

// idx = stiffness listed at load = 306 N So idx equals 17.77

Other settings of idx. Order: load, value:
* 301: 24.32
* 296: 25.25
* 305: 18.82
